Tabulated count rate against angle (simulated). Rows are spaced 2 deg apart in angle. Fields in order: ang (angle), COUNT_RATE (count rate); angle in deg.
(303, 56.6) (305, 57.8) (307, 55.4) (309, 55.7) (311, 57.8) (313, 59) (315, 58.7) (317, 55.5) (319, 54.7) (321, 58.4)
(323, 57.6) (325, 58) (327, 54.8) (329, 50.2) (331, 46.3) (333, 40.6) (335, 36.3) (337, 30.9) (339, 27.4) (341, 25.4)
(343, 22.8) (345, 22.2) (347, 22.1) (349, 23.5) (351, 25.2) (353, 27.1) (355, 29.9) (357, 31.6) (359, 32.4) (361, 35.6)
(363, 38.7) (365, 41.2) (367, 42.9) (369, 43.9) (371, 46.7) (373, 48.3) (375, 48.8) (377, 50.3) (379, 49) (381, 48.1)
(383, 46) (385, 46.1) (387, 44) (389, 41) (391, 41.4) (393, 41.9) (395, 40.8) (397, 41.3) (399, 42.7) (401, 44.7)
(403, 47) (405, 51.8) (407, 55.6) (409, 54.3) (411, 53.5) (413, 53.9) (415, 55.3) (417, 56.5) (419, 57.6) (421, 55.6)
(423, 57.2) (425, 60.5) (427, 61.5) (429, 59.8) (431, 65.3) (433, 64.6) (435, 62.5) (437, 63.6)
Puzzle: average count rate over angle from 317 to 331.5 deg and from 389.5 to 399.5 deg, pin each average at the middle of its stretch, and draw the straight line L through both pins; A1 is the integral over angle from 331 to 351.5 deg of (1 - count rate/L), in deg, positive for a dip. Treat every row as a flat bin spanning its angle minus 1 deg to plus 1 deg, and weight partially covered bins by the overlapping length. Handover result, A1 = 9.2 deg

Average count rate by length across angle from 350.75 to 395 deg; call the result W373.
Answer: 41.2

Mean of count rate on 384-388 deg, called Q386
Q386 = 45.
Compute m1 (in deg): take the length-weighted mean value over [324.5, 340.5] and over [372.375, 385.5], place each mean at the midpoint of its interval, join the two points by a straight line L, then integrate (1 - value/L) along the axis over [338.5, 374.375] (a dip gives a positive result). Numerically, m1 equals 10.0 deg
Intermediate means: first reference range 42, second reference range 48.2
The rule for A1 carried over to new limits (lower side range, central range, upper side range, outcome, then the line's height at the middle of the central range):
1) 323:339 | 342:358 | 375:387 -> 7.1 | 46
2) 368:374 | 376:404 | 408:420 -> 3.1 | 50.2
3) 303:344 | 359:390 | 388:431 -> 3.6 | 50.2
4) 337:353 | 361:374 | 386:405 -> -3.9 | 33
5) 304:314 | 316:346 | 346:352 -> -2.3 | 38.7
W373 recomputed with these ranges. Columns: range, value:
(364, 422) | 47.9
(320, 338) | 48.1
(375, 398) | 44.7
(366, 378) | 46.8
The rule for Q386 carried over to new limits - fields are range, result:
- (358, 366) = 37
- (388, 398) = 41.3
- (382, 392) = 43.7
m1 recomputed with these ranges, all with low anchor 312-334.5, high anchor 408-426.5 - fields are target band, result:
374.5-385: 1.3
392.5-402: 2.3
